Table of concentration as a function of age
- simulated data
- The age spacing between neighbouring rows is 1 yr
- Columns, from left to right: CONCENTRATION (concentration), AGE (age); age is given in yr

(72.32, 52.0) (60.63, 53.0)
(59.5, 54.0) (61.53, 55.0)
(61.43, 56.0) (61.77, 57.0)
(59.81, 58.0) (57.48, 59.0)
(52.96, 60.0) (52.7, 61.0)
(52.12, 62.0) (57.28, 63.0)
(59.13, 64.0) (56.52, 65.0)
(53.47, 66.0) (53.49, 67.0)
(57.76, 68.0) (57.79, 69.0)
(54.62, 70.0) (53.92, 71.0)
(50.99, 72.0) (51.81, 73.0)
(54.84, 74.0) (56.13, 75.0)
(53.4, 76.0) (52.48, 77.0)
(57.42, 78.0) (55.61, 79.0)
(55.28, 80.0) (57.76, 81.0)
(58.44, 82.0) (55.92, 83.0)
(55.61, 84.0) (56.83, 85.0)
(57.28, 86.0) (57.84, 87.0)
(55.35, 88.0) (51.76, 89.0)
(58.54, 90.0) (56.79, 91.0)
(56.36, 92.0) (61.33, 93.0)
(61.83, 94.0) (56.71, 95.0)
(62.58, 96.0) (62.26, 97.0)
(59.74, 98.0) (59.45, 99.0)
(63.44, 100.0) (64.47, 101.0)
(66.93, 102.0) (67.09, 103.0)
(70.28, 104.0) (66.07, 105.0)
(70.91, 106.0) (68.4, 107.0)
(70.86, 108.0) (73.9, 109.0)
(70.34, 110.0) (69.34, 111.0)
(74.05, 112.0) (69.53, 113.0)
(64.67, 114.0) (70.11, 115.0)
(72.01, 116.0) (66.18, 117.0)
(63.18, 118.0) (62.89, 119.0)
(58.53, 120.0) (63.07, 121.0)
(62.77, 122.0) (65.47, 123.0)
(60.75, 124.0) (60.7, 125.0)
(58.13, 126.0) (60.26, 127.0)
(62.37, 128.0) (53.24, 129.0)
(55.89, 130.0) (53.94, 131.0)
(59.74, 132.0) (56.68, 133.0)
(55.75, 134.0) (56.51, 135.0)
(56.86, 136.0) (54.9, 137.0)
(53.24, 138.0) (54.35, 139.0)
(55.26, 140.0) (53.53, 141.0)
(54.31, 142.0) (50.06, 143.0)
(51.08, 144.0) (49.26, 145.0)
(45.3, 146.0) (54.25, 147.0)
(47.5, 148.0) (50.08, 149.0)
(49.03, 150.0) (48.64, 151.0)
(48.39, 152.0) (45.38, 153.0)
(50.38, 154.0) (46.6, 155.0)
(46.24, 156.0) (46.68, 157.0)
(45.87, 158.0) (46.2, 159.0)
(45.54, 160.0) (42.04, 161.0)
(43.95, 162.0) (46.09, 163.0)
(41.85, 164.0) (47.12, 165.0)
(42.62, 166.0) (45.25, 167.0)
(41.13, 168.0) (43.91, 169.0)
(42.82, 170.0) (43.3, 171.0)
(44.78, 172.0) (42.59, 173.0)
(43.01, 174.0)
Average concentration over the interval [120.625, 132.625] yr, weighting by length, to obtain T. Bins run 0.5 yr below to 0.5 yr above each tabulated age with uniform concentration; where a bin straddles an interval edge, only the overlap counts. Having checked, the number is 59.6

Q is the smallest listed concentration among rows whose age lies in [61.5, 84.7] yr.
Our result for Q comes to 50.99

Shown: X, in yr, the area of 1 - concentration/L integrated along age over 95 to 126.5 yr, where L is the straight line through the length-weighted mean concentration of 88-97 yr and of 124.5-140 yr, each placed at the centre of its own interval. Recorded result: -4.4 yr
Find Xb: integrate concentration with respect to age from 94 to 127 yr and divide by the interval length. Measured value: 65.3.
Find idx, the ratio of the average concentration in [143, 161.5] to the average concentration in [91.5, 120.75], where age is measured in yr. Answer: 0.7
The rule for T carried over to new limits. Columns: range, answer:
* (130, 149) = 53.4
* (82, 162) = 58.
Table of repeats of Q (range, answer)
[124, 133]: 53.24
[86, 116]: 51.76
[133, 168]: 41.13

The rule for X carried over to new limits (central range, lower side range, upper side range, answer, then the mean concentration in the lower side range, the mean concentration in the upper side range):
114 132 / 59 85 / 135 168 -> -3.78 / 55.2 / 48.7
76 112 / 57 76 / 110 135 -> -1.49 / 55.3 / 62.5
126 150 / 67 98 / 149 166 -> -2.51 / 56.5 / 46.3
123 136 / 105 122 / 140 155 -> 0.28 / 67.8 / 49.9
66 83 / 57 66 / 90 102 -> 0.82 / 56.2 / 60.6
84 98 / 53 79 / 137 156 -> -0.97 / 56.1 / 50.4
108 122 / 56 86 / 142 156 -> -4.18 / 55.8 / 49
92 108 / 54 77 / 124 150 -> -2.55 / 56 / 54.5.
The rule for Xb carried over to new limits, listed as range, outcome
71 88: 55.4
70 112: 60.3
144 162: 47.5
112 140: 60.6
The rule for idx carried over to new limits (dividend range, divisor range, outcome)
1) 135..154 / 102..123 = 0.76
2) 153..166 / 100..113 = 0.66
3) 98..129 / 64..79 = 1.20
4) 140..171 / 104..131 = 0.72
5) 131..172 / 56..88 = 0.88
